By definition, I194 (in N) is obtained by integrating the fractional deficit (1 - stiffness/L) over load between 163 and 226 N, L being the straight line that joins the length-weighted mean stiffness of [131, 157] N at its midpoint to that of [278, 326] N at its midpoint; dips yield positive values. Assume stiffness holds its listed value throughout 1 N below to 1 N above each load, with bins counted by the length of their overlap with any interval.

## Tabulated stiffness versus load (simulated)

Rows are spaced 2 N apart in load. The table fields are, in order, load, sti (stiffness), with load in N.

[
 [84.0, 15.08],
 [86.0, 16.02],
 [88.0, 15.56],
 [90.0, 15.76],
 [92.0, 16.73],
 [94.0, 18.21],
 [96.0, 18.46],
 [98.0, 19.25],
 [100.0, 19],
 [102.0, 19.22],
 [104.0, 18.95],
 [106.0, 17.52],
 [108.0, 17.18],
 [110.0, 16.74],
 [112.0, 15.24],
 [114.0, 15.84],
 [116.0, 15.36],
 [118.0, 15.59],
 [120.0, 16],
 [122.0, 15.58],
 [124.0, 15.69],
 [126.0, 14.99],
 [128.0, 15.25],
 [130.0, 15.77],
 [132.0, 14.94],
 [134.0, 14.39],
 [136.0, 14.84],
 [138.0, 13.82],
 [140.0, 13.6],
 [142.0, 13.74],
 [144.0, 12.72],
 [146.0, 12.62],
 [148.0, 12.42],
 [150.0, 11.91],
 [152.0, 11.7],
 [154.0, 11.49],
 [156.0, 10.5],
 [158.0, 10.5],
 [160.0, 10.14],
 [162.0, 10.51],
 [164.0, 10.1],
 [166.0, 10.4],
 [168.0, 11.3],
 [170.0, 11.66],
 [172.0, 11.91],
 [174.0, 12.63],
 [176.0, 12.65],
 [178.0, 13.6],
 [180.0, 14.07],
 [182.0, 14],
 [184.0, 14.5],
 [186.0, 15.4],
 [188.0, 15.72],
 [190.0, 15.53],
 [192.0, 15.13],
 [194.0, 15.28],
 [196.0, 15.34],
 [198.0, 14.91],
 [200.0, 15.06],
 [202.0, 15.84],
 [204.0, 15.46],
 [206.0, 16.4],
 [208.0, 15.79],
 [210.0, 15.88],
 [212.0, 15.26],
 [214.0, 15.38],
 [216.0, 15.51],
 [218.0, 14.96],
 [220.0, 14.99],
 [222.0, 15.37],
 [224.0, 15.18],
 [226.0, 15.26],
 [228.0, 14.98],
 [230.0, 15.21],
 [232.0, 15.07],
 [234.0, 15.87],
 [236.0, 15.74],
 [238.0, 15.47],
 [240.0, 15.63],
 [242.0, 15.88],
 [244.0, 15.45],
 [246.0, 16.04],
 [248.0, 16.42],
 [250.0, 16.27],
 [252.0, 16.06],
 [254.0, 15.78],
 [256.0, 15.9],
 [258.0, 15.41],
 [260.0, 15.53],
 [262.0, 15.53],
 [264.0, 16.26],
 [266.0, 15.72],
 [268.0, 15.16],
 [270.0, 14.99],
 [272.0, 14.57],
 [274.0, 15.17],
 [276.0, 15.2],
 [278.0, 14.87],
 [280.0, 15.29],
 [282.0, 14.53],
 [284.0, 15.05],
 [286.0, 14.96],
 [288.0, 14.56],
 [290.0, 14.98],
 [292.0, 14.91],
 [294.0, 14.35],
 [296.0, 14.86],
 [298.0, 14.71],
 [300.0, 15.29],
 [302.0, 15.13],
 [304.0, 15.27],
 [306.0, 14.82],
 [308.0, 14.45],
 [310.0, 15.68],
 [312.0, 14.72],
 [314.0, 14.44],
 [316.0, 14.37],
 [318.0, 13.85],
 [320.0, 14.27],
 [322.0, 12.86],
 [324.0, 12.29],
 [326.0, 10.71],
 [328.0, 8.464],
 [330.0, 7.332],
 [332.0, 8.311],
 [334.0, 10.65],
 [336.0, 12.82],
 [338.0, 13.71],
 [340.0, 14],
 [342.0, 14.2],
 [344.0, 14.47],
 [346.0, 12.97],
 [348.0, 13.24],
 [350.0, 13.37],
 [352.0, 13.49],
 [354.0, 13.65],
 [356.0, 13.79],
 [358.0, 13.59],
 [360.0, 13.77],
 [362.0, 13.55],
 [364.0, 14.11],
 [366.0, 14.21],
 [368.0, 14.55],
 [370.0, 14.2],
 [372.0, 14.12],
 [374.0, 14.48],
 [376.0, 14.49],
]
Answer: -4.2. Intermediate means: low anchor 13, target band 14.4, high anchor 14.5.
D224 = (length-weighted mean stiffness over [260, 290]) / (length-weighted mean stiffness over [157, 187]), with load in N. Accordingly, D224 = 1.24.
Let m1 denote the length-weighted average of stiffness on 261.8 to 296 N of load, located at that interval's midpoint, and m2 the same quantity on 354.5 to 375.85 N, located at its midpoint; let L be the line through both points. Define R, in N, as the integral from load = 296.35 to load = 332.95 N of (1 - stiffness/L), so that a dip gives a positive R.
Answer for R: 3.62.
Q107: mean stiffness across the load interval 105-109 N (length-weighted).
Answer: 17.4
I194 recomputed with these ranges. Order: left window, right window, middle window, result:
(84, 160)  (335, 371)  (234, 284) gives -4.2 N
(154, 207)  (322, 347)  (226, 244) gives -3.8 N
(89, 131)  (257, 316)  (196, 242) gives 0.8 N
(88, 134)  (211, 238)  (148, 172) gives 7.5 N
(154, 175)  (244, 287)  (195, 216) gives -4.5 N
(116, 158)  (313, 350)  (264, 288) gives -4.2 N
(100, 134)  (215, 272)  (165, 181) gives 3.7 N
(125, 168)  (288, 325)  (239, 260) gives -3.1 N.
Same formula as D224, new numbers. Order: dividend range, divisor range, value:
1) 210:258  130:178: 1.26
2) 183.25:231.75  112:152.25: 1.07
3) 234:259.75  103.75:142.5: 1.02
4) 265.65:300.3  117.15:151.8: 1.05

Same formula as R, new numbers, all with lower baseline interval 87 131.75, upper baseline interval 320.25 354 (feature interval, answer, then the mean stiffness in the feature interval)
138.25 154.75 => 3.5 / 12.6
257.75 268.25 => -1.6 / 15.6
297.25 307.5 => -1.7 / 15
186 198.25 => -0.2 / 15.3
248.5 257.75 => -1.4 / 16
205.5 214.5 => -0.6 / 15.7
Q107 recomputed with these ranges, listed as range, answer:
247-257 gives 16.1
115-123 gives 15.6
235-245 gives 15.6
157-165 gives 10.3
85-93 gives 16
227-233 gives 15.1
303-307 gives 15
